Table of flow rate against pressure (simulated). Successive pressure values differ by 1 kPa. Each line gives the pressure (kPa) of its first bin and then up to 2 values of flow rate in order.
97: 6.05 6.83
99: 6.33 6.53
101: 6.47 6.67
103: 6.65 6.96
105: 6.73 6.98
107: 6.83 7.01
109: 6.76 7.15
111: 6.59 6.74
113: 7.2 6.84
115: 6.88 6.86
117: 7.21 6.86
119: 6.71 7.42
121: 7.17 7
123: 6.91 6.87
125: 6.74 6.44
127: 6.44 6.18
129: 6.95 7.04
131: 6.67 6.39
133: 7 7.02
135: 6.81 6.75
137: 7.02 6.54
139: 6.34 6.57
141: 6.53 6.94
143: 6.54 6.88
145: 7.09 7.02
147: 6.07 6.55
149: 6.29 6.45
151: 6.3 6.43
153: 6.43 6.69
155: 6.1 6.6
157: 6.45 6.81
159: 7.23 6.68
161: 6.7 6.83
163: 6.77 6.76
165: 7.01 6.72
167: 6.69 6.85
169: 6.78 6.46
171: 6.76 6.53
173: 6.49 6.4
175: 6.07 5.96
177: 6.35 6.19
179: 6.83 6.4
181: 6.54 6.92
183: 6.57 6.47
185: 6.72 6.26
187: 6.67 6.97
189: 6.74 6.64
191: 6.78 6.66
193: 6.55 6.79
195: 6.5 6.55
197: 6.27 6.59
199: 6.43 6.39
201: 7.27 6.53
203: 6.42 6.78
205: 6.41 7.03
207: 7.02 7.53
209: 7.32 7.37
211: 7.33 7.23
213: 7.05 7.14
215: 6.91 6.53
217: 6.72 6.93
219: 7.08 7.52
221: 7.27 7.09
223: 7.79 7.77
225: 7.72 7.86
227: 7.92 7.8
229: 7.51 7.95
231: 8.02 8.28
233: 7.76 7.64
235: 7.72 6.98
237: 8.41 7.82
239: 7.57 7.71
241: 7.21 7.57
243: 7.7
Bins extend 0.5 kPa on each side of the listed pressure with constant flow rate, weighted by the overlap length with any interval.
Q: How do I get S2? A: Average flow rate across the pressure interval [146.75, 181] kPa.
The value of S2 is 6.55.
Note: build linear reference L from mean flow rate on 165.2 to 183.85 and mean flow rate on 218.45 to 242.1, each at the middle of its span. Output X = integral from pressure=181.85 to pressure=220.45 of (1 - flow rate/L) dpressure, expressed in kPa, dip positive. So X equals 1.4 kPa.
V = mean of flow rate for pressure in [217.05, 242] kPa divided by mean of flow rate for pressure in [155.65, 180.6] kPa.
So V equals 1.2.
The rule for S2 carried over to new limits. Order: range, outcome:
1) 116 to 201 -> 6.66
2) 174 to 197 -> 6.54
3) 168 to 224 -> 6.76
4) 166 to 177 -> 6.5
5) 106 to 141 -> 6.82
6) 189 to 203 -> 6.61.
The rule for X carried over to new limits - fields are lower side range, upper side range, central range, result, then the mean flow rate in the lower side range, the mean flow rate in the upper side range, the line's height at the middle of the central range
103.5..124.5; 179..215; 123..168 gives 1.32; 6.94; 6.77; 6.87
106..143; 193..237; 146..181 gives 2.11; 6.81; 7.19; 6.97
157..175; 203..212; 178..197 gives 0.75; 6.71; 7.07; 6.89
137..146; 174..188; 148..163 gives 0.12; 6.72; 6.47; 6.63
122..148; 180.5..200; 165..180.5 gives 0.29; 6.71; 6.61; 6.64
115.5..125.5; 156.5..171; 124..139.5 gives 0.51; 6.97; 6.77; 6.92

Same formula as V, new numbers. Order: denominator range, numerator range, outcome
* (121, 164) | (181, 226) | 1.03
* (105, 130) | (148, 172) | 0.97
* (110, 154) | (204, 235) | 1.09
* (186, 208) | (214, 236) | 1.12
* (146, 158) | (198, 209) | 1.06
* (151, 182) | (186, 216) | 1.03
